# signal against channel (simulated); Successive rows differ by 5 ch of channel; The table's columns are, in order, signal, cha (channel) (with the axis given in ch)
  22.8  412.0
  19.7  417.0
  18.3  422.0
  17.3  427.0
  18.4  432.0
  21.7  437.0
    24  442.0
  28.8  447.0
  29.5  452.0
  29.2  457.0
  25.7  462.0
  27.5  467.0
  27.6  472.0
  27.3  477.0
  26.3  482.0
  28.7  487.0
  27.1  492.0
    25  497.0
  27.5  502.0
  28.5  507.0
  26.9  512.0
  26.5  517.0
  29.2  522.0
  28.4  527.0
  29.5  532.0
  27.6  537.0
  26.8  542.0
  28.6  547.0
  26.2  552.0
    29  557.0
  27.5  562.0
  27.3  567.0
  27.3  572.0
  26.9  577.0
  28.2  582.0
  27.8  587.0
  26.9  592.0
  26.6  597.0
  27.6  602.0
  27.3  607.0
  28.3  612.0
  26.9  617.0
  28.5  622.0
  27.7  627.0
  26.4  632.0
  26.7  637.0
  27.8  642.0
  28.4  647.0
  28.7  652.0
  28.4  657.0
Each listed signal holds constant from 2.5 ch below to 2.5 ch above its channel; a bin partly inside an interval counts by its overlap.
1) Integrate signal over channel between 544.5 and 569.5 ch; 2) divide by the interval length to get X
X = 27.7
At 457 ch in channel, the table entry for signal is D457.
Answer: 29.2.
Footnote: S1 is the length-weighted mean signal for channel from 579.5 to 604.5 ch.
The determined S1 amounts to 27.4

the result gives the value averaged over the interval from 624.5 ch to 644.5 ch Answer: 27.1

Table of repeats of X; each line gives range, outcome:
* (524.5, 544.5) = 28.1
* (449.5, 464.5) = 28.1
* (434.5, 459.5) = 26.6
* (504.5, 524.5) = 27.8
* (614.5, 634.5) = 27.4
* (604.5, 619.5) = 27.5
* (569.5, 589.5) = 27.6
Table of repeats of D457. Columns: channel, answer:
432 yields 18.4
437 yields 21.7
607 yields 27.3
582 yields 28.2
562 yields 27.5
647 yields 28.4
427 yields 17.3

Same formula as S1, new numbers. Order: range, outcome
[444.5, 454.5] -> 29.1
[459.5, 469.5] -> 26.6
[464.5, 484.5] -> 27.2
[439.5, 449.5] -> 26.4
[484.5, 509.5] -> 27.4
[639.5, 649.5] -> 28.1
